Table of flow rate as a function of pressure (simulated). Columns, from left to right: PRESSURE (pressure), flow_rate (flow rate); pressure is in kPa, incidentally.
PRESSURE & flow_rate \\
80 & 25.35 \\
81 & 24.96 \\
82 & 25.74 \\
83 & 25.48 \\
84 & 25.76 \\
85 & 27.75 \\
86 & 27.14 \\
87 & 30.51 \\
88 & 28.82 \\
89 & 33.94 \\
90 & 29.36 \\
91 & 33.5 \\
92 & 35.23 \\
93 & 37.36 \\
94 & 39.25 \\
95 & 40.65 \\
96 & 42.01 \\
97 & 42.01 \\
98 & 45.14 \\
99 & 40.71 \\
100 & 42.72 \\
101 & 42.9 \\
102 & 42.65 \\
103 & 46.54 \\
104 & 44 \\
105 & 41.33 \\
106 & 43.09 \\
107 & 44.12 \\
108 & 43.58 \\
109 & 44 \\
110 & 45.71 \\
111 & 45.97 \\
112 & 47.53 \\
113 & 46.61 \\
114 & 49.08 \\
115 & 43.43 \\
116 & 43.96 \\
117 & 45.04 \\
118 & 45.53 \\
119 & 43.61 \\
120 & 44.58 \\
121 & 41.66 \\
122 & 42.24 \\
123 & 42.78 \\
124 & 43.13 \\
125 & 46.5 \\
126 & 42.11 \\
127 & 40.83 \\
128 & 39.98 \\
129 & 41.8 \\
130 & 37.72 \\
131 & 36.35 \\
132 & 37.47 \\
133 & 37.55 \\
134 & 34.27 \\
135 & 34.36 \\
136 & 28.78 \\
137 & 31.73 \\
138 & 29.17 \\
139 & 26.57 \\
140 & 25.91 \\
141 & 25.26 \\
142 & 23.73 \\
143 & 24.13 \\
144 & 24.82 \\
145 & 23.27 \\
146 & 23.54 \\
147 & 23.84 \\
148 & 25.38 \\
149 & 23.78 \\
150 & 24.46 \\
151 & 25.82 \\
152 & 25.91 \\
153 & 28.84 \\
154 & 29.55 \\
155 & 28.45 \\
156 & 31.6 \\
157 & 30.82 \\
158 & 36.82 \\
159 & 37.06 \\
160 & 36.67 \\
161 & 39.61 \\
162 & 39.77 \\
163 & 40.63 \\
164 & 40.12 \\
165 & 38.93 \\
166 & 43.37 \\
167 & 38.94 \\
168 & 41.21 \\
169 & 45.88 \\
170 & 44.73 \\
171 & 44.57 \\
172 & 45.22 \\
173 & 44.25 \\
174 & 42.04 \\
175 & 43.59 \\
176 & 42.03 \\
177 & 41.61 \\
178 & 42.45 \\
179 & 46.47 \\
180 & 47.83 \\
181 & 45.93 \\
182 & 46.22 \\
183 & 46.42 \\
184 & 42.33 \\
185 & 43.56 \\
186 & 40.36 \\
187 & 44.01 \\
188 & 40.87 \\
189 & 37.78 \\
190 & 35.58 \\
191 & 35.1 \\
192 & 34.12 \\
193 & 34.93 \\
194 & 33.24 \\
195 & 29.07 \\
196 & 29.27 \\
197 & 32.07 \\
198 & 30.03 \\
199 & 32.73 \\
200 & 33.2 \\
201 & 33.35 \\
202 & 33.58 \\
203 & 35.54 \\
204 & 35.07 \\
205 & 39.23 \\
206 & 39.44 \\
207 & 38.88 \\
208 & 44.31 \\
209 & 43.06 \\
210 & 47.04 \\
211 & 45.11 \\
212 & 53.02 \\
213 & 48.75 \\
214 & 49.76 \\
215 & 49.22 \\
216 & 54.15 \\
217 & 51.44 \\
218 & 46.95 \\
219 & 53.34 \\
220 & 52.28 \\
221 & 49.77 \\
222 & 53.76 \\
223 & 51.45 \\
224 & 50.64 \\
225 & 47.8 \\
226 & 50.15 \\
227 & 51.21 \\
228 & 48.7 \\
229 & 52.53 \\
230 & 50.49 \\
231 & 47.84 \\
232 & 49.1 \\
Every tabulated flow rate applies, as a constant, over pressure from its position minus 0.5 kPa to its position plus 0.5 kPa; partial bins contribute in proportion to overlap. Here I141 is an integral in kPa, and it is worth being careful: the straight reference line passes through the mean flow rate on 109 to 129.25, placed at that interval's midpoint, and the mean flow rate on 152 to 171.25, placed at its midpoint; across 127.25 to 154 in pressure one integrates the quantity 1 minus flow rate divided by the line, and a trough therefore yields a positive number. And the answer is 7.4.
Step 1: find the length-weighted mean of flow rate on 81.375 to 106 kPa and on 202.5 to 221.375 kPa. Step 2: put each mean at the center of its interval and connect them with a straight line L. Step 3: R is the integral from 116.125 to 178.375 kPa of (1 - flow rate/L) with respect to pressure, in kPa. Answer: 7.2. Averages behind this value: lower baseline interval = 36.4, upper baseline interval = 46.1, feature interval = 36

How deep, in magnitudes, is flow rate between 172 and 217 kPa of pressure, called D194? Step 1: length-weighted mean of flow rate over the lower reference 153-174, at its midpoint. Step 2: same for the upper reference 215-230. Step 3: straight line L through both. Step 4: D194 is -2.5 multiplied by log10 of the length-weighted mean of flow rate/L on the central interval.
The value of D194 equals 0.107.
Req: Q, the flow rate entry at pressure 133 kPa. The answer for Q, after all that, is 37.55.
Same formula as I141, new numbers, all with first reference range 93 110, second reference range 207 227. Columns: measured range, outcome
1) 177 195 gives 2.59 kPa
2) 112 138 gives 1.93 kPa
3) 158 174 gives 1.78 kPa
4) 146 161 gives 5.37 kPa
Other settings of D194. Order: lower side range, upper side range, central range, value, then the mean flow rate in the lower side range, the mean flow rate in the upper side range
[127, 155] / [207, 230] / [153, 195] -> -0.053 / 29.6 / 49.5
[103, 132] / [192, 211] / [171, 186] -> -0.163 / 43.4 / 36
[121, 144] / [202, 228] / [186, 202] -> 0.261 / 35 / 47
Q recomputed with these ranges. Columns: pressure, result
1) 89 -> 33.94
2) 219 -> 53.34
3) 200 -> 33.2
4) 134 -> 34.27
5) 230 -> 50.49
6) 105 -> 41.33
